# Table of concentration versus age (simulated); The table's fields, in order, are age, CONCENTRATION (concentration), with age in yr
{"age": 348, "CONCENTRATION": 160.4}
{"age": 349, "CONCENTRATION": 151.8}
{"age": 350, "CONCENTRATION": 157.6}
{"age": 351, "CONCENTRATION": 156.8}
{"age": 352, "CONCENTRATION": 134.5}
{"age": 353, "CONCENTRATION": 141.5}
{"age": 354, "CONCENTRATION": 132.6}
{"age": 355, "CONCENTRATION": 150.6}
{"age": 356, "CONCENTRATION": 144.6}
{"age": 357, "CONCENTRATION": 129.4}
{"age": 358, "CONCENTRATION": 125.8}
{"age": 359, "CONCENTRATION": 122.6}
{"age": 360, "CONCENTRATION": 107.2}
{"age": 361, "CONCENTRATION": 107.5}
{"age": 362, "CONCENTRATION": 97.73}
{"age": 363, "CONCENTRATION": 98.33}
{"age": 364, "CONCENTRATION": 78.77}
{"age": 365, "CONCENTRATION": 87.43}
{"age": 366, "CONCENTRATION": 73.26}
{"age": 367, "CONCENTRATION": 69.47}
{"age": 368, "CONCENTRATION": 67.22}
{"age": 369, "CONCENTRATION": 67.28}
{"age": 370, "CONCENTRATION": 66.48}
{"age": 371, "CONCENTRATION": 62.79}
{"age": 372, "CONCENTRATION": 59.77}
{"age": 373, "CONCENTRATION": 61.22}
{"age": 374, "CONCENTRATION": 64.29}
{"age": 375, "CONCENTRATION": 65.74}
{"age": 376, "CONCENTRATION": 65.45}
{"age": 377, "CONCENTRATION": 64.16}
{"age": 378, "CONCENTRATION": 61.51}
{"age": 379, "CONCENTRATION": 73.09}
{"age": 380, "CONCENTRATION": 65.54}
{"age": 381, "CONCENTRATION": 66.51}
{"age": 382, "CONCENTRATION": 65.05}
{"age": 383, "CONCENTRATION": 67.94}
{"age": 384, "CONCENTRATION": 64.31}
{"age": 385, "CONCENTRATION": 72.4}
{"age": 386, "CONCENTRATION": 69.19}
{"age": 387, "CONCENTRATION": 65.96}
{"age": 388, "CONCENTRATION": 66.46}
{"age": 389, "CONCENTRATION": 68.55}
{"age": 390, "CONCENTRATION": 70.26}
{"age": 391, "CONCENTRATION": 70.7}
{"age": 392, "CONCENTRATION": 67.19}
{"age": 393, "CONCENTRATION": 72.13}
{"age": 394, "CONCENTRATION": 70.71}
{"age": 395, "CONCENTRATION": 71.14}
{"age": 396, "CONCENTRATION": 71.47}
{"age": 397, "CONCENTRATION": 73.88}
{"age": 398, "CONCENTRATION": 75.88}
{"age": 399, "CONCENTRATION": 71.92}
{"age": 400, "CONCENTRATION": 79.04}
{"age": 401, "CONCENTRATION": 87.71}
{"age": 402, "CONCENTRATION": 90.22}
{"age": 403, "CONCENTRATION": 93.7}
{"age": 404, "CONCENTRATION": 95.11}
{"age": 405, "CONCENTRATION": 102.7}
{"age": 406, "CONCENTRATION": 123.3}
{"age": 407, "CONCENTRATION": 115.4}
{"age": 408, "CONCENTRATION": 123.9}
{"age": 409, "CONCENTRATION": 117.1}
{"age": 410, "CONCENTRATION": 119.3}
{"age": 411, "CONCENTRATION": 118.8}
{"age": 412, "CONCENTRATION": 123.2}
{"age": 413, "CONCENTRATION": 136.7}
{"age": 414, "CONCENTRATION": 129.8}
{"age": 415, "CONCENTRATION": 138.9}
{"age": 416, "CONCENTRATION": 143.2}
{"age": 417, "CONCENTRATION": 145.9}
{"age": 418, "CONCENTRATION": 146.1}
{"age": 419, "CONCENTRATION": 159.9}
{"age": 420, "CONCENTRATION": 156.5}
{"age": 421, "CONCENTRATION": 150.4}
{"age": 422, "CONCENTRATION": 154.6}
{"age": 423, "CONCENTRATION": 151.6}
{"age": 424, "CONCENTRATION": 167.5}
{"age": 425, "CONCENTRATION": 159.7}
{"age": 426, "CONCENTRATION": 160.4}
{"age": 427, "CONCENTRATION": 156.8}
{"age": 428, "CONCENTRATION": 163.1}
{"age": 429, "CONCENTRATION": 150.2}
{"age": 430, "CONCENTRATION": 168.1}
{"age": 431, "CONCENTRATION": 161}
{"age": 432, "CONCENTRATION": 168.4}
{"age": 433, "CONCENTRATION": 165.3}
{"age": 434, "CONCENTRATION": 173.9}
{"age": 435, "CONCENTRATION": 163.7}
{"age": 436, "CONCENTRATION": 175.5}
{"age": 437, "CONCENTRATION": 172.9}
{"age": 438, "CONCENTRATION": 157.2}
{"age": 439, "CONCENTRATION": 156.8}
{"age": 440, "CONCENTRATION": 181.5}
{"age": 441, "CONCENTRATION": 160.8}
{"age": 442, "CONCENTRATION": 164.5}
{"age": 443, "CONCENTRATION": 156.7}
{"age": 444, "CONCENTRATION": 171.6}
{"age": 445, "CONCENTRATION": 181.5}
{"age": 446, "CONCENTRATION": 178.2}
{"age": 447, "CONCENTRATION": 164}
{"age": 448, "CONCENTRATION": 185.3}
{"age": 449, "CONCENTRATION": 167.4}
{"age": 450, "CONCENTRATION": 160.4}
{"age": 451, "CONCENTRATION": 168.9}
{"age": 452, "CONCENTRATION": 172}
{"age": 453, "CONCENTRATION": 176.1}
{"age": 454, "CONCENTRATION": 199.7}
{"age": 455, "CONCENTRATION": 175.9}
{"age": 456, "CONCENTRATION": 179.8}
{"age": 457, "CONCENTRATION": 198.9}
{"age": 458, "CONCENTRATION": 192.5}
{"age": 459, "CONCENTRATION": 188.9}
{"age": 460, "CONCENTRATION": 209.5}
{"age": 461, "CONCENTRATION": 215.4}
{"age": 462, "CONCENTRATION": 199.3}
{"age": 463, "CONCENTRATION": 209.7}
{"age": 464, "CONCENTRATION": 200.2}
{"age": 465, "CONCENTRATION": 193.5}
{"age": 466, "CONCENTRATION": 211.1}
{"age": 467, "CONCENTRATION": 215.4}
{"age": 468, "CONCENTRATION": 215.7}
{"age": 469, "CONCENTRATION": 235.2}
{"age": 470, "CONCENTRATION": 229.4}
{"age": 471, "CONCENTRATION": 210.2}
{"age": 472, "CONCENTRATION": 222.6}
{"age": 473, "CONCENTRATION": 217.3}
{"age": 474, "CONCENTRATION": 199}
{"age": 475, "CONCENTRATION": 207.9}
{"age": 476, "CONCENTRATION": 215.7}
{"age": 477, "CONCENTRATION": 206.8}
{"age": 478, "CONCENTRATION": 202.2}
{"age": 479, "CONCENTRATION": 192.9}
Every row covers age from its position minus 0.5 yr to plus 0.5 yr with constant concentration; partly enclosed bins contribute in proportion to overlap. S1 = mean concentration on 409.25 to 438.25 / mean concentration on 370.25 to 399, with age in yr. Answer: 2.26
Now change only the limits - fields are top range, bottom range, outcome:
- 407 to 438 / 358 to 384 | 1.97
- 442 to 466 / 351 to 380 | 1.99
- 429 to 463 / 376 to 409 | 2.25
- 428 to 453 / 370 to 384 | 2.59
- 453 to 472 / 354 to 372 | 2.10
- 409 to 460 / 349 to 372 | 1.50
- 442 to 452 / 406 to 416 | 1.35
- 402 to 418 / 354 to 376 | 1.33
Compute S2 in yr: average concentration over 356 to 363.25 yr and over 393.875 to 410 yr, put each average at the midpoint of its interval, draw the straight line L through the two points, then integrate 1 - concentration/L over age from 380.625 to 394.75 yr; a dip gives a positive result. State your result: 4.5 yr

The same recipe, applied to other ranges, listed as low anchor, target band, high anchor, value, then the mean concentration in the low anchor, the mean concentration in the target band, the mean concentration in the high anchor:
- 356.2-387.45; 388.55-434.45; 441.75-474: 4.4 yr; 78.5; 121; 193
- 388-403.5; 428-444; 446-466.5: -1.6 yr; 75.3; 165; 188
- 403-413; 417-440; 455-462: -2.1 yr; 115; 161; 196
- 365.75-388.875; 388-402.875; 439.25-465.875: 3.1 yr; 66.3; 74.6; 183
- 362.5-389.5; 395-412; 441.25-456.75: 1.8 yr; 68.8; 97.4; 174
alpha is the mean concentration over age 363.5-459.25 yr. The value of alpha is 121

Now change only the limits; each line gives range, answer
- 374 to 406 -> 73.7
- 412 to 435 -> 154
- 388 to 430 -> 116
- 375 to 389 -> 66.8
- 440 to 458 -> 175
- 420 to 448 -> 165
